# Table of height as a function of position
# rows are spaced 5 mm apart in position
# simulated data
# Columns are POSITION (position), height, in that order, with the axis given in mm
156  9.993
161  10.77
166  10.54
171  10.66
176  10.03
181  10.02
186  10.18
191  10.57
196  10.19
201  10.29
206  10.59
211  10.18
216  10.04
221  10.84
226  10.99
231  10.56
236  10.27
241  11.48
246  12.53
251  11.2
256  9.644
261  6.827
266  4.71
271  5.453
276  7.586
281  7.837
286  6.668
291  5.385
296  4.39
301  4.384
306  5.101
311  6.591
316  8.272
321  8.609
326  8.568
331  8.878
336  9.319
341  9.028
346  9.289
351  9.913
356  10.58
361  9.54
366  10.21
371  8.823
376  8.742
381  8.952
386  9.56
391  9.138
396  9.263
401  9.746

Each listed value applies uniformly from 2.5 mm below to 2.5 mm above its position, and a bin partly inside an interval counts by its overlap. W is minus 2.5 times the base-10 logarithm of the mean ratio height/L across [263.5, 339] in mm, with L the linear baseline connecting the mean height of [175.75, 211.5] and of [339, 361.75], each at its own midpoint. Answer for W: 0.404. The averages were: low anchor 10.3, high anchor 9.69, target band 6.8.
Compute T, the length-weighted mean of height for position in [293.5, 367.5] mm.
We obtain 8.15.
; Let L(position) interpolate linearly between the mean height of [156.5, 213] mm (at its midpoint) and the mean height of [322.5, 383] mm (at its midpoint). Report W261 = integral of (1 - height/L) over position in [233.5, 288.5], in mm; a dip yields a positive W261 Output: 7.43 mm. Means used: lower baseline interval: 10.4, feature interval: 8.56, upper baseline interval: 9.31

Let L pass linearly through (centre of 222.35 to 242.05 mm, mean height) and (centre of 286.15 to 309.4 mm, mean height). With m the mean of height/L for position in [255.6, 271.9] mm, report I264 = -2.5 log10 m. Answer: 0.258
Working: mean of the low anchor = 10.8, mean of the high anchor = 5.07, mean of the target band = 6.39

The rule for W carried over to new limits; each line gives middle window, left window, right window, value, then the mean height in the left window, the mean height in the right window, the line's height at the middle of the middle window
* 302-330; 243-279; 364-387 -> 0.19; 8.32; 9.22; 8.75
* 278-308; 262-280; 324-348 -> 0.23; 6.15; 9.02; 7.12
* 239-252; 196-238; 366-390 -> -0.16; 10.5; 9.15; 10.2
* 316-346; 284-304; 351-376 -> -0.17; 5.17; 9.7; 7.58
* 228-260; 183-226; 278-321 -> -0.23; 10.4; 6.24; 8.67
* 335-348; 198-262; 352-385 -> 0.06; 10.5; 9.5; 9.69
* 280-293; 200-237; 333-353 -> 0.45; 10.5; 9.36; 9.87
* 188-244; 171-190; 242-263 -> -0.04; 10.2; 10.2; 10.2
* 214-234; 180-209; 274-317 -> -0.17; 10.3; 6.16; 9.1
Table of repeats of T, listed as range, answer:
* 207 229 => 10.5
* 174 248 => 10.6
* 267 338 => 6.87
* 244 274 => 8.31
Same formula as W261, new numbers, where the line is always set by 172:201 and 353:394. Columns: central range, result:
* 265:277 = 4.9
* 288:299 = 5.4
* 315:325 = 1.2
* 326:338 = 0.8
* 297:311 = 6.8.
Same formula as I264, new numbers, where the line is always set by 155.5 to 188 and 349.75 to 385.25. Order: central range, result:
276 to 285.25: 0.293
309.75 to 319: 0.269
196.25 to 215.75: -0.011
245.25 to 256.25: -0.122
